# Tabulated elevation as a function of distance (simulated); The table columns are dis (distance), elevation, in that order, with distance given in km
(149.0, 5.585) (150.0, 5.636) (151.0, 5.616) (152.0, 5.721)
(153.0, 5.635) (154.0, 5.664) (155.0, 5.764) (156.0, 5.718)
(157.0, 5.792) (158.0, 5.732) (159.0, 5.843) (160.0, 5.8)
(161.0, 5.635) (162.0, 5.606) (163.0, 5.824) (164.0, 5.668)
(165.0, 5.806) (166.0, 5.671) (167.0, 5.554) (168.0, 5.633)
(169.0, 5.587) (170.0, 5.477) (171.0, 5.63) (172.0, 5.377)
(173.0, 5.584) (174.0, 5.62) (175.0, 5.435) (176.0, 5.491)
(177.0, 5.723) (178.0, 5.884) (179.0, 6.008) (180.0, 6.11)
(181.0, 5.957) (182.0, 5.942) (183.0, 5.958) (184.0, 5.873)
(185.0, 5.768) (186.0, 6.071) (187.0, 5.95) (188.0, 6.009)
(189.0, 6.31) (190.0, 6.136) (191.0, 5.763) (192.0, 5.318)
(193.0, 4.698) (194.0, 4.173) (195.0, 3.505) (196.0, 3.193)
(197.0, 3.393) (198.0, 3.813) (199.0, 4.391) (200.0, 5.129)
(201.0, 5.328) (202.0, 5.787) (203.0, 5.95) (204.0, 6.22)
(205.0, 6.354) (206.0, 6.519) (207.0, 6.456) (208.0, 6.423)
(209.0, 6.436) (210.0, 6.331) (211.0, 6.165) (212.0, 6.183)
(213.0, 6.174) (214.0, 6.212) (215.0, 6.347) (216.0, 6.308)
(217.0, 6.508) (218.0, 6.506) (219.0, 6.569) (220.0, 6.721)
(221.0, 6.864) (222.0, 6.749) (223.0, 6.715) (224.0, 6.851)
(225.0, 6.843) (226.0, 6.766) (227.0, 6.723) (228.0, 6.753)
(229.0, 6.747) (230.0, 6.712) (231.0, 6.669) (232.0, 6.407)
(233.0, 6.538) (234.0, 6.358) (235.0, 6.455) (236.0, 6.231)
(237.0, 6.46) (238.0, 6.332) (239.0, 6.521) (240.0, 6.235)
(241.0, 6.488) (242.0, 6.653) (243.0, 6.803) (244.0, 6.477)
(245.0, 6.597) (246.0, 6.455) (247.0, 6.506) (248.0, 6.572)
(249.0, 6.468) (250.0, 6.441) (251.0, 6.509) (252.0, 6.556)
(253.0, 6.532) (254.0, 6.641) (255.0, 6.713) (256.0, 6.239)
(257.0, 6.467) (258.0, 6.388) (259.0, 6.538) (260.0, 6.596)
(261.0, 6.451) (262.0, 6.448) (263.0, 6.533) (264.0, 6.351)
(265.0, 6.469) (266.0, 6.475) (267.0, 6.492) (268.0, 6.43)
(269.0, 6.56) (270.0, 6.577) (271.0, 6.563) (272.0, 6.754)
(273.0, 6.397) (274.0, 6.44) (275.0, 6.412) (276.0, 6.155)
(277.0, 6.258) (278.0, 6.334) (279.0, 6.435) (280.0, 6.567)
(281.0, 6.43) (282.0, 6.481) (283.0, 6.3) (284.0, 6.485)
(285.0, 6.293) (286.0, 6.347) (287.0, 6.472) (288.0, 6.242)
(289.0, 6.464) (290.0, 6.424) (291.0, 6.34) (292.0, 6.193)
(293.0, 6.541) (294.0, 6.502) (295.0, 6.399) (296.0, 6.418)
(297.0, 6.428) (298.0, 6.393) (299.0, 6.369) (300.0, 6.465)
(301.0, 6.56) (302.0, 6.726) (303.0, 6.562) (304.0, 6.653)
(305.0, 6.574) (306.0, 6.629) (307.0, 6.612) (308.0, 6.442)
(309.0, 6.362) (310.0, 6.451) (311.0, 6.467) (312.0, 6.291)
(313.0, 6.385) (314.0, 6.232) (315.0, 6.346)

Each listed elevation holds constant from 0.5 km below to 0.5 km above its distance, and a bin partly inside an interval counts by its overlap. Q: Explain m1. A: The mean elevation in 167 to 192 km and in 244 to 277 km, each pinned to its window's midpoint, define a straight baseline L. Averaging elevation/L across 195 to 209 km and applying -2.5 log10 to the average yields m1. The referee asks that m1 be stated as 0.14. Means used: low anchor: 5.79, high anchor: 6.49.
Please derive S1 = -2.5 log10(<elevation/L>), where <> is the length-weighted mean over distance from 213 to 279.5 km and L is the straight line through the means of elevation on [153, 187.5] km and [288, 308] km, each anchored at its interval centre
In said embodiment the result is -0.058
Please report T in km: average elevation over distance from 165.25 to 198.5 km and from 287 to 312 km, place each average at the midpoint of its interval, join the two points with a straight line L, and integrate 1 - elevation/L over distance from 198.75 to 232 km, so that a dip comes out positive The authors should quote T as -3.7 km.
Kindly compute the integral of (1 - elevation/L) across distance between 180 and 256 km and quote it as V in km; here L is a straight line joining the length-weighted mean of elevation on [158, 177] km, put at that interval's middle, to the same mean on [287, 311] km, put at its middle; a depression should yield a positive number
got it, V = -2.1 km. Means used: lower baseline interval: 5.63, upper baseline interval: 6.47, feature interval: 6.12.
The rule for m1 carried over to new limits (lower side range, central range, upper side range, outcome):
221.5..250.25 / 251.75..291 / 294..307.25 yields 0.02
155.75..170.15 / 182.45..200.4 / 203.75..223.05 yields 0.20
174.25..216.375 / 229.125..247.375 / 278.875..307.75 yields -0.09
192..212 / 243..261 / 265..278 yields -0.07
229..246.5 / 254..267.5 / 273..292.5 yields -0.01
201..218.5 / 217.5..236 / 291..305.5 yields -0.06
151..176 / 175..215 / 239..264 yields 0.06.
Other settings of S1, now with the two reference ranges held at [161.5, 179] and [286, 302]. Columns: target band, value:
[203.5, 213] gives -0.08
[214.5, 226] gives -0.12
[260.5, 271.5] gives -0.04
